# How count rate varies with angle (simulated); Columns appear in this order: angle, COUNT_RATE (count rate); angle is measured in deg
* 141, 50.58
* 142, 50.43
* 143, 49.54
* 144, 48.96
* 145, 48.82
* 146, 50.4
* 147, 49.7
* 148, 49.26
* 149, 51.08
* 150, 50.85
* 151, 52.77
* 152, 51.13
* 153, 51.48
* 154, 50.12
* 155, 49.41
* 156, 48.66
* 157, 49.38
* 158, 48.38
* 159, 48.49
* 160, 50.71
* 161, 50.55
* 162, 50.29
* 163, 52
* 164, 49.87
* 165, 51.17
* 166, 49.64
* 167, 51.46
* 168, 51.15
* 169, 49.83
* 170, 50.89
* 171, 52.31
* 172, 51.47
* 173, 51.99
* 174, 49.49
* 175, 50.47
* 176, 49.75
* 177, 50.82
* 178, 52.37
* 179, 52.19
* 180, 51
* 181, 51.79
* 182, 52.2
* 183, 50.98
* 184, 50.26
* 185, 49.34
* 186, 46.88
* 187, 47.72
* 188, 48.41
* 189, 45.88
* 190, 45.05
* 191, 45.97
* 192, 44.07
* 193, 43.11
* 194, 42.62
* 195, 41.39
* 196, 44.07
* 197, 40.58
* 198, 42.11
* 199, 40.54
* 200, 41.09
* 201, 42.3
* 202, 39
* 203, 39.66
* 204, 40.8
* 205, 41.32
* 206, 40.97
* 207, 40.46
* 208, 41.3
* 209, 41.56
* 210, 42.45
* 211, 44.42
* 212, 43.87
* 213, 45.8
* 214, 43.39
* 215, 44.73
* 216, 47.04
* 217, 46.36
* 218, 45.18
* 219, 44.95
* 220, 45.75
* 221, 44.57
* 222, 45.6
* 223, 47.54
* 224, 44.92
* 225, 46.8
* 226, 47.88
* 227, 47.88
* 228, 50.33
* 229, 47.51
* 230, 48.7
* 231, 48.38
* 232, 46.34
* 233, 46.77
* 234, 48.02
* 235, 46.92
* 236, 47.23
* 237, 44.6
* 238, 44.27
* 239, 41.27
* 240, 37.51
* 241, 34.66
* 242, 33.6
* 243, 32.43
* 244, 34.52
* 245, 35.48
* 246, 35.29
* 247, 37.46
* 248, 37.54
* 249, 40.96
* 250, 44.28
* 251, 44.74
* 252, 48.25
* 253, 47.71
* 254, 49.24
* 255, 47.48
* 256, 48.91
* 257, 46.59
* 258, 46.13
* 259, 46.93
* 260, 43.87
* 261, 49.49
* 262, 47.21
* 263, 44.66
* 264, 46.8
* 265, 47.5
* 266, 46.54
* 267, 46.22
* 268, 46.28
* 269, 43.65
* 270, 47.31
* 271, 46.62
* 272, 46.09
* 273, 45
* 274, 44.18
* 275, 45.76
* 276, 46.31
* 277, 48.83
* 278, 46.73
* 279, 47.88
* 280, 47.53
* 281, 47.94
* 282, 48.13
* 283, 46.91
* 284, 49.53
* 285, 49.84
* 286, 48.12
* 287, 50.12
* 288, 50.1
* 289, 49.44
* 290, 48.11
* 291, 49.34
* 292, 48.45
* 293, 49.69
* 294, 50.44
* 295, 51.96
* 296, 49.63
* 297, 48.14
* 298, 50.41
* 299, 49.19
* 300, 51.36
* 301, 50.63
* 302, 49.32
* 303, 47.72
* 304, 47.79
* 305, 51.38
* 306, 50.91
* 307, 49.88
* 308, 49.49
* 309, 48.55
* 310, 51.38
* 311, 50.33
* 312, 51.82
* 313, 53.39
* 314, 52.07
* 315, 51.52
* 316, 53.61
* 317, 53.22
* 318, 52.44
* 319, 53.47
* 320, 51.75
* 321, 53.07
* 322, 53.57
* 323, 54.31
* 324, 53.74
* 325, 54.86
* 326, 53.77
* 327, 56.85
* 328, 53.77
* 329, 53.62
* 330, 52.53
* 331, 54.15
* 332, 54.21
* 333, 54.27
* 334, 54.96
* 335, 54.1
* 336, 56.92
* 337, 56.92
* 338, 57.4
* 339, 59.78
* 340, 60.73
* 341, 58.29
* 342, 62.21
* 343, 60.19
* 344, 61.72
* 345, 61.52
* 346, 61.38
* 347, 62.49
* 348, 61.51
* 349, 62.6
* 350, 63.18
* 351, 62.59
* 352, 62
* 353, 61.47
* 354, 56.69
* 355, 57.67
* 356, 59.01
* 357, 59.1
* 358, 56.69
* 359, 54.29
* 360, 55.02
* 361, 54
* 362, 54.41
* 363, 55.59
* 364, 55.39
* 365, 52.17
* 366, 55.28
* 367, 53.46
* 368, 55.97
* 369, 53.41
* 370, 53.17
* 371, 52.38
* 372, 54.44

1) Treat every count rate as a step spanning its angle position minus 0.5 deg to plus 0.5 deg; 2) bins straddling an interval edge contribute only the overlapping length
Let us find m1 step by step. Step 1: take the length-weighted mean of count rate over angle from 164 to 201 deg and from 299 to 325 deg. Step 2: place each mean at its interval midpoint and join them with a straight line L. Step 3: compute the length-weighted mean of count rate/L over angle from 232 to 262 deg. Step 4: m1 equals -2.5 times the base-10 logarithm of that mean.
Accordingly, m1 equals 0.16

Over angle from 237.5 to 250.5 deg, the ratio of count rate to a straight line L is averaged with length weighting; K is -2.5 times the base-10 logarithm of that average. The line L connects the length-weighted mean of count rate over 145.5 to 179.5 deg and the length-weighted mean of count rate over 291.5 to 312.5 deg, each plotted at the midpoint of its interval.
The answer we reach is 0.31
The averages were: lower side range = 50.6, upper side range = 49.9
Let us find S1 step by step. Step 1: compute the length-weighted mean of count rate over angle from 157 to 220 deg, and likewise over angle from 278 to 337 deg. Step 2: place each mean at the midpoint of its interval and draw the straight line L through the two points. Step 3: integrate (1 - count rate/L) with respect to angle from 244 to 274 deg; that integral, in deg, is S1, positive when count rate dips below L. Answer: 2.8 deg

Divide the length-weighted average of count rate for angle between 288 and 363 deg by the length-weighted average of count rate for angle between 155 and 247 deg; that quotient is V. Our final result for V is 1.19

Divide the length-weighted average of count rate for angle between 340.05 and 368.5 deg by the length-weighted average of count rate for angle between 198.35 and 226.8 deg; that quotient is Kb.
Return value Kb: 1.34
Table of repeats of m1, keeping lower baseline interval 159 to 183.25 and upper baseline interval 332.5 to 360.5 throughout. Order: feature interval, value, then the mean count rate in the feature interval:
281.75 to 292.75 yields 0.15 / 49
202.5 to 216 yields 0.23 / 42.5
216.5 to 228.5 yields 0.15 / 46.5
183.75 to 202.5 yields 0.18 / 44.2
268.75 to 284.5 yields 0.19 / 46.8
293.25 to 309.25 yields 0.15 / 49.8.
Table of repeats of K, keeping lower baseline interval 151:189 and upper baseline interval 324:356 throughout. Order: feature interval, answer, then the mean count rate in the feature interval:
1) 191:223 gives 0.21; 43.1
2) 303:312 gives 0.14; 49.9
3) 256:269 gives 0.17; 46.5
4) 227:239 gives 0.14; 47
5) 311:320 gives 0.09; 52.5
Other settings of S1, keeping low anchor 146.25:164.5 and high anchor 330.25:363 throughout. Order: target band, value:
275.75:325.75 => 5.4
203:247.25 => 8.2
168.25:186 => 0.1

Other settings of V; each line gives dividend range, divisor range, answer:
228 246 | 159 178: 0.83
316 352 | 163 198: 1.17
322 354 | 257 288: 1.23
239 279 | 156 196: 0.89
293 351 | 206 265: 1.23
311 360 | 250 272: 1.21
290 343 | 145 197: 1.07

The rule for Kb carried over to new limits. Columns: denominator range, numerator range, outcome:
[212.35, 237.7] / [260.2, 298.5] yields 1.03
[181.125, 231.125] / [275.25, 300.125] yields 1.09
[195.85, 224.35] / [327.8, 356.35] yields 1.36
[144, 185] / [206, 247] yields 0.86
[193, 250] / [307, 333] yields 1.23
